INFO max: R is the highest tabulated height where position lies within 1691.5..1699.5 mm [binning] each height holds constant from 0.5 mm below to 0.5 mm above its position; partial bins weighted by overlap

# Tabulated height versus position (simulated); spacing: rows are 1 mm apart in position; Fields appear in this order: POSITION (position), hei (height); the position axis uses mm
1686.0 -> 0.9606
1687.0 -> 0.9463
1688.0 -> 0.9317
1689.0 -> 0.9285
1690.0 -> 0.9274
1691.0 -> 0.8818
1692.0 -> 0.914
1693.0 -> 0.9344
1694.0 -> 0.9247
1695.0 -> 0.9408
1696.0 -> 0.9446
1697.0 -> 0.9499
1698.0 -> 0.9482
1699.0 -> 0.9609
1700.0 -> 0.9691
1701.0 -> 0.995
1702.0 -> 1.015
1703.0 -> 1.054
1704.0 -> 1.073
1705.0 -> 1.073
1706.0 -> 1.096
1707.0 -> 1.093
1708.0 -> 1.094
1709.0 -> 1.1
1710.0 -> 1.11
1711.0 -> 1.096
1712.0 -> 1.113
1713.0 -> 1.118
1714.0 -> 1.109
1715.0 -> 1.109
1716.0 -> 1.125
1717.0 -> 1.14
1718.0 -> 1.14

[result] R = 0.9609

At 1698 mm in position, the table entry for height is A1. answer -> 0.9482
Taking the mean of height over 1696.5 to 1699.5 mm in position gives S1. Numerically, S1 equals 0.953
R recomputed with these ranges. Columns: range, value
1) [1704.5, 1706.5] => 1.096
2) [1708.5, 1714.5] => 1.118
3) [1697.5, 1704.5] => 1.073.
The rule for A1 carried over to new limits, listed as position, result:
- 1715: 1.109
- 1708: 1.094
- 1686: 0.9606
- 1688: 0.9317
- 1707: 1.093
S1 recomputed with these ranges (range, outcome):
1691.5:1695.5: 0.928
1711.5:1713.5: 1.12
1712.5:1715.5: 1.11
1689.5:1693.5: 0.914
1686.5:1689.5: 0.935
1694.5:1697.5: 0.945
